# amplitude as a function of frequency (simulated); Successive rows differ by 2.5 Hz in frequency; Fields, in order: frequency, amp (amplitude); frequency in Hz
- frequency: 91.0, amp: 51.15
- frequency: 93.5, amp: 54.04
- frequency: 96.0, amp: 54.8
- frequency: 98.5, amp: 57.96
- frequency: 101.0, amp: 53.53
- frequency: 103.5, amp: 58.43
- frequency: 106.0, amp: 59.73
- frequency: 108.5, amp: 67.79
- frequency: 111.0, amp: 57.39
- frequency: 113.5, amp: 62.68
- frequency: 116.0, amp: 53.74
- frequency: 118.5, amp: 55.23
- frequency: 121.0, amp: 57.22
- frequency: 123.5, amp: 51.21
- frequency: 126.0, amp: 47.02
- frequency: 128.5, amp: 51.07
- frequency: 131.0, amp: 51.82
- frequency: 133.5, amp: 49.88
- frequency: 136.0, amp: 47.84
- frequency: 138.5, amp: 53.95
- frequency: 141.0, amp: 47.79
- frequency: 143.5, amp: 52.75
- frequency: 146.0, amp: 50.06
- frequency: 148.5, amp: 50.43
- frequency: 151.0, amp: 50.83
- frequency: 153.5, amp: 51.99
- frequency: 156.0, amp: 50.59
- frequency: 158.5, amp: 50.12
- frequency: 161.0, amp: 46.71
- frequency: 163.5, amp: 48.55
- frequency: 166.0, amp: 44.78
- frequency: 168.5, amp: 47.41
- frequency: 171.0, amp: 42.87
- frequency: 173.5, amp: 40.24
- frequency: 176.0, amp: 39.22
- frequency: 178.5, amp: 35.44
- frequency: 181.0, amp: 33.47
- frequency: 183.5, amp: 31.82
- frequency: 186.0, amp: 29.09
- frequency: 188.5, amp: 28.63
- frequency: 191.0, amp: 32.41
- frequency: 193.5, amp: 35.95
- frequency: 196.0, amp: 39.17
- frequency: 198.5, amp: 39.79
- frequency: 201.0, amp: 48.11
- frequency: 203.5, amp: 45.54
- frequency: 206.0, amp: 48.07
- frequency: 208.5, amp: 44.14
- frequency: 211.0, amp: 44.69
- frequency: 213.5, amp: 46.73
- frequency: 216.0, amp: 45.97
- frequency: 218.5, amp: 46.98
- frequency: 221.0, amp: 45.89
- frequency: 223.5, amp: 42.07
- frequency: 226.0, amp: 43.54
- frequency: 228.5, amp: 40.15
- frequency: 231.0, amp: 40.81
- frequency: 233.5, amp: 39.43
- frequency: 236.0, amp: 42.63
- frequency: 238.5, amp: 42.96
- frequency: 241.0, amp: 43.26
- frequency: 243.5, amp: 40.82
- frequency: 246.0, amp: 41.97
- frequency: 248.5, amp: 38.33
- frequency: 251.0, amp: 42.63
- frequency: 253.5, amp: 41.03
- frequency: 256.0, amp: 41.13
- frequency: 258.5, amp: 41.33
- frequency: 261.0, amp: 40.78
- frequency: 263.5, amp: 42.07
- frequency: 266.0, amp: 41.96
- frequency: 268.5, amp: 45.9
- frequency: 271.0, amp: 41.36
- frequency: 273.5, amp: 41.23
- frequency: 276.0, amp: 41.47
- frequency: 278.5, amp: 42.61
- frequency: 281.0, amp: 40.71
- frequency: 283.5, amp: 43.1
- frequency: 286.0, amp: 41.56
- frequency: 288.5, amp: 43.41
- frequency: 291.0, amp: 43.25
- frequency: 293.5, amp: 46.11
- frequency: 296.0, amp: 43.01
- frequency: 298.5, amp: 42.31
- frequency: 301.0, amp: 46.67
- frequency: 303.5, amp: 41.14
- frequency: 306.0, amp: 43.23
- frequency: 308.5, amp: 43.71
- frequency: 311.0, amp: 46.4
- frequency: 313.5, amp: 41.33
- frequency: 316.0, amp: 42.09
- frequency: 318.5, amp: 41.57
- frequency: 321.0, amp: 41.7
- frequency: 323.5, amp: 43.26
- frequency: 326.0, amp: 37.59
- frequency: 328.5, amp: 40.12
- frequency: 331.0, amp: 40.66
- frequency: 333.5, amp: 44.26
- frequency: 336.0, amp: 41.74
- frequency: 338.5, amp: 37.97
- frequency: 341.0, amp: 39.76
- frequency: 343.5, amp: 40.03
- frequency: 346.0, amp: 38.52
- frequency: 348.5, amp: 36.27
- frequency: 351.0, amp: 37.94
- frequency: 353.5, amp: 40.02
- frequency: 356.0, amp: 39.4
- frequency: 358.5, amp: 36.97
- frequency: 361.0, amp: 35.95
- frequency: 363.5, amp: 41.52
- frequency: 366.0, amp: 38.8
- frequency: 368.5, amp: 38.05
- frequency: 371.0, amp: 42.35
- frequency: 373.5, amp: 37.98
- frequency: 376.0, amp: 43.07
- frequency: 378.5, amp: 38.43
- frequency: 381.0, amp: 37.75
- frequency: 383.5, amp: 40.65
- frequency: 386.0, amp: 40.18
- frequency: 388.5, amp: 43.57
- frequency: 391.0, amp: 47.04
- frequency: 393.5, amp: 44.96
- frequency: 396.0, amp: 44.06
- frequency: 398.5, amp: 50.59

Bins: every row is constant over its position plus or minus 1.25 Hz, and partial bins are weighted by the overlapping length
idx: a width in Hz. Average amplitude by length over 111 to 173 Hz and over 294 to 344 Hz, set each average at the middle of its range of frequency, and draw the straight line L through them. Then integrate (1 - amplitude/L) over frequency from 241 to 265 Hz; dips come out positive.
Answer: 2.1 Hz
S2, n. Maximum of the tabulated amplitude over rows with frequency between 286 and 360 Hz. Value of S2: 46.67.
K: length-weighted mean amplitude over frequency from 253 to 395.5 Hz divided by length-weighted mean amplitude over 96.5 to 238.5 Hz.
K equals 0.88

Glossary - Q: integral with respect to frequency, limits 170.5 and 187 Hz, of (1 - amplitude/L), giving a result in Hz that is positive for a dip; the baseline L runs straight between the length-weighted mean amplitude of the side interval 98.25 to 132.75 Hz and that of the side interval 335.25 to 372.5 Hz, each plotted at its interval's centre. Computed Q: 5.0 Hz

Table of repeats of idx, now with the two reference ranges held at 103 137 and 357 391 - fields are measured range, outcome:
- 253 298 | 3.34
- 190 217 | 3.88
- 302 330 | 0.86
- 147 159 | 0.51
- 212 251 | 4.55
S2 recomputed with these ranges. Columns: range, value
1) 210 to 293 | 46.98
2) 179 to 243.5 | 48.11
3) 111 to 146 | 62.68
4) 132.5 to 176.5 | 53.95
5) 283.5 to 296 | 46.11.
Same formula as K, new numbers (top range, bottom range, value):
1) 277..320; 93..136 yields 0.78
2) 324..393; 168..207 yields 1.04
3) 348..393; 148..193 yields 0.96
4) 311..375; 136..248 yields 0.92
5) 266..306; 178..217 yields 1.09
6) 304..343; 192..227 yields 0.95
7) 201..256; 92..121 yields 0.75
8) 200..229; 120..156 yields 0.89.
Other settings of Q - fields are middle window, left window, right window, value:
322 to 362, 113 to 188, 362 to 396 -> 2.6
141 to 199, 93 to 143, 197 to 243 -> 8.1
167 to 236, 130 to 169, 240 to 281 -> 7.8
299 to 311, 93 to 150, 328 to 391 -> -0.2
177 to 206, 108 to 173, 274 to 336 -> 7.0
